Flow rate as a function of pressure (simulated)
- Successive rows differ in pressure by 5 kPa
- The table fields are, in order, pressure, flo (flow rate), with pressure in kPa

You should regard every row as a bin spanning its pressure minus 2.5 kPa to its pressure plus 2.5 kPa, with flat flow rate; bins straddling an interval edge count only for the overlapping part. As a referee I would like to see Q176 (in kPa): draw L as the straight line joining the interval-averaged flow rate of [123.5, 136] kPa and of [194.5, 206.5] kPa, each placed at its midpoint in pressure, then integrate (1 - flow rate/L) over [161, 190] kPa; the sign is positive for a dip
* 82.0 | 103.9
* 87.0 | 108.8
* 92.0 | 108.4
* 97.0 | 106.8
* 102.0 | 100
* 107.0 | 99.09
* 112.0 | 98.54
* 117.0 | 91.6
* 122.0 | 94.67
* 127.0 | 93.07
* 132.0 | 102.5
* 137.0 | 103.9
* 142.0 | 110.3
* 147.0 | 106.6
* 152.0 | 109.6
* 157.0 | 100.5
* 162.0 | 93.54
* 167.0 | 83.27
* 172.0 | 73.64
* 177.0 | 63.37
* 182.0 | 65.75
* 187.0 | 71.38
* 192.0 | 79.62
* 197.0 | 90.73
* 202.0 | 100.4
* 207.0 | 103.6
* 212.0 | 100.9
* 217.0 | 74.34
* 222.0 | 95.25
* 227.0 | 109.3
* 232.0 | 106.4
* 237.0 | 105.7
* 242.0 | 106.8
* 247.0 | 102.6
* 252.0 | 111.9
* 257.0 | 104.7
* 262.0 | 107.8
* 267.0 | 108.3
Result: 6.88 kPa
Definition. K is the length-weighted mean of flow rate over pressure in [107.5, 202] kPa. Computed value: 91.1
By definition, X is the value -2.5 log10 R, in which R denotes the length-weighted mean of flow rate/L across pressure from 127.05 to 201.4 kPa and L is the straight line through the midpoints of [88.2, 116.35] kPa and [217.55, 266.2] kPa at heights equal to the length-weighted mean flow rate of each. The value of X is 0.15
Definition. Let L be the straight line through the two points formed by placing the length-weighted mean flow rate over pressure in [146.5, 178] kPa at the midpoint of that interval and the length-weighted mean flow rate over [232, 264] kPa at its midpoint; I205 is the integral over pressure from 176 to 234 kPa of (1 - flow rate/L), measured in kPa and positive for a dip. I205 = 5.8 kPa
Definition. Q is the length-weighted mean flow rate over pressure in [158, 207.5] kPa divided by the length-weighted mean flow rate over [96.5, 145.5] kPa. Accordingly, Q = 0.82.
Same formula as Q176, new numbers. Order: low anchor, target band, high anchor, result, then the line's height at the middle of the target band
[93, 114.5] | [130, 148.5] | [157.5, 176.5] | -2.98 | 91.3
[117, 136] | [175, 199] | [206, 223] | 5.04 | 93.8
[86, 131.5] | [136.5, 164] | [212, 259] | -1.02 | 101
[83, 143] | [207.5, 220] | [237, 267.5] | 1.76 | 105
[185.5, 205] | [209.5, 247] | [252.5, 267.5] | -1.01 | 97.3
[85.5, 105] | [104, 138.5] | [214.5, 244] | 2.31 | 104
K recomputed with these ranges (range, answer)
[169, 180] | 69.1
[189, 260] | 99.3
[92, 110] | 103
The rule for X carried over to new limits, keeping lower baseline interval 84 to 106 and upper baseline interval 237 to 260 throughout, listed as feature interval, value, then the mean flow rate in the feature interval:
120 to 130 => 0.12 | 94.3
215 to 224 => 0.25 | 84.8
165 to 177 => 0.37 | 75.1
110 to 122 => 0.12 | 94.8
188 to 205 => 0.19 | 89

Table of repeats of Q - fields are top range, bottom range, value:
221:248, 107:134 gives 1.09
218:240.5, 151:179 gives 1.18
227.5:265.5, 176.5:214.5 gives 1.25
